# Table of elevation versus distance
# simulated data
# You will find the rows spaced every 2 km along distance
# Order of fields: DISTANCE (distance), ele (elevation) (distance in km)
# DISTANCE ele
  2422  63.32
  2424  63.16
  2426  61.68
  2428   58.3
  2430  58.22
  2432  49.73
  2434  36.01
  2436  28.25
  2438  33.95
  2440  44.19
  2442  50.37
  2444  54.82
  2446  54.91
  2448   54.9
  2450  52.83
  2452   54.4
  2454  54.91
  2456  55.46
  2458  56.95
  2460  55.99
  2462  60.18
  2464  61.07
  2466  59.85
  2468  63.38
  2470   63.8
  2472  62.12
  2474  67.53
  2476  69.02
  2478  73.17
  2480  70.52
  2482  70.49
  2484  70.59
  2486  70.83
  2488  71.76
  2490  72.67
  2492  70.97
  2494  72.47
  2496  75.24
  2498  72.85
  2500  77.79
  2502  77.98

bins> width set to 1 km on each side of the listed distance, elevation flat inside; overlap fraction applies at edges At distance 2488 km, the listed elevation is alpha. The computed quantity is 71.76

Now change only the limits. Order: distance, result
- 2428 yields 58.3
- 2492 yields 70.97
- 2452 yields 54.4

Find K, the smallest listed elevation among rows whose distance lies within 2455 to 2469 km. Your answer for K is 55.46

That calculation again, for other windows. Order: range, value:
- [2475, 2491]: 69.02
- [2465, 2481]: 59.85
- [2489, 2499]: 70.97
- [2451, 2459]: 54.4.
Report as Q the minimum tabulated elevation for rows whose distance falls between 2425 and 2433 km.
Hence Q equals 49.73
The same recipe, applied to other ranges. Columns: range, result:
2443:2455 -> 52.83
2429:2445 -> 28.25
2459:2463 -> 55.99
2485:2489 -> 70.83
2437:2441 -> 33.95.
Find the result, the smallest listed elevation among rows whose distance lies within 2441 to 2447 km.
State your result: 50.37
